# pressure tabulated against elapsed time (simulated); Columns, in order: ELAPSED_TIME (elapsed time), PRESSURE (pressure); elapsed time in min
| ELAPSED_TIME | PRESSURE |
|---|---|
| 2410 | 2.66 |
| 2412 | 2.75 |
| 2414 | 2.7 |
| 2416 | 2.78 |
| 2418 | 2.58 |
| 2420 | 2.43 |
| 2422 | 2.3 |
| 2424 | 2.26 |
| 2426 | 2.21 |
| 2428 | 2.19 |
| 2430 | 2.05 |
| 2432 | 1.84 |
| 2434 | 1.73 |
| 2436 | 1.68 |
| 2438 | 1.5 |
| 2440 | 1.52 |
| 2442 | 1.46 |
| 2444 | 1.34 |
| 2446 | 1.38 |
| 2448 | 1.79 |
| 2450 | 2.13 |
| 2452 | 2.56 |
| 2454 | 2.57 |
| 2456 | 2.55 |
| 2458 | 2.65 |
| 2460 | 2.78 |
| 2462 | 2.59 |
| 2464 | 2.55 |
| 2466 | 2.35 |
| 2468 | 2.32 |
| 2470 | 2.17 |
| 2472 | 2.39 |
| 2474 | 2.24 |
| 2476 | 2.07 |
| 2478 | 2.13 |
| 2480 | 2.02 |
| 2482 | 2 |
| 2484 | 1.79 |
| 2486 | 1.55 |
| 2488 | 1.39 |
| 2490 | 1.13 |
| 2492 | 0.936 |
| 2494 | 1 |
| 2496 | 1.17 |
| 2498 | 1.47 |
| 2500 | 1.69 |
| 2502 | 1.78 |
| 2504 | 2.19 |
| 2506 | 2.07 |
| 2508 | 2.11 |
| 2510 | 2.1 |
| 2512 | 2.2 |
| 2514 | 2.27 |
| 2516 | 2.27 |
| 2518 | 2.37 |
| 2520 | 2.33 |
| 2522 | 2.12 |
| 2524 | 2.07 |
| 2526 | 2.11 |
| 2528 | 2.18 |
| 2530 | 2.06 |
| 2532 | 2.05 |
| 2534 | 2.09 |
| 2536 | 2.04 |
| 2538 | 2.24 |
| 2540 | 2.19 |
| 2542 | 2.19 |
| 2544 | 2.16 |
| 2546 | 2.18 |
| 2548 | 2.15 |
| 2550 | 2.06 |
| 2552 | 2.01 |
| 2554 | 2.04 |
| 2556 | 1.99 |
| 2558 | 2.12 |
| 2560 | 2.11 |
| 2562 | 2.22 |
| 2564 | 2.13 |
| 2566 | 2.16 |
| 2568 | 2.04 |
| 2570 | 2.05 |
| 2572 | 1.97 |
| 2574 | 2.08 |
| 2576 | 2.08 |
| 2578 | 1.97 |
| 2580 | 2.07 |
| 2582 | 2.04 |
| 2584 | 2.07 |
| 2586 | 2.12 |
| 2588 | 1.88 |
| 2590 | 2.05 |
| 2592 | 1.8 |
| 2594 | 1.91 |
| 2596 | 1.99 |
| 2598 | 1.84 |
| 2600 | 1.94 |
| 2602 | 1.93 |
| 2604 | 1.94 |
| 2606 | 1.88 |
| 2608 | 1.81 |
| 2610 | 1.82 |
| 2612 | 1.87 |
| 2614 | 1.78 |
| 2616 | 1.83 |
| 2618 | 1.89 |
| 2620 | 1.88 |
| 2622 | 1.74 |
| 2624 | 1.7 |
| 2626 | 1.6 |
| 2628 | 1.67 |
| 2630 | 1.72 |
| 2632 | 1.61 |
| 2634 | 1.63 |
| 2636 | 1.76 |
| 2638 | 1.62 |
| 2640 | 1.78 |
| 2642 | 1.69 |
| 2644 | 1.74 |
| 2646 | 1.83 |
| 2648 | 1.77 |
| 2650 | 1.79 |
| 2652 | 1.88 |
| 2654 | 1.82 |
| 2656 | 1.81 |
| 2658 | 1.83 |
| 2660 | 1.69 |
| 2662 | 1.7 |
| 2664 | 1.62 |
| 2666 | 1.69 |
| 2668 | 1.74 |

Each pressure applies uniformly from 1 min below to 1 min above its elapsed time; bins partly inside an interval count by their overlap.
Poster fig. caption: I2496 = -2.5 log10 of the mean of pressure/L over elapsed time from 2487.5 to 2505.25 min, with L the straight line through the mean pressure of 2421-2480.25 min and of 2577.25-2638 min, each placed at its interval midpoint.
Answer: 0.38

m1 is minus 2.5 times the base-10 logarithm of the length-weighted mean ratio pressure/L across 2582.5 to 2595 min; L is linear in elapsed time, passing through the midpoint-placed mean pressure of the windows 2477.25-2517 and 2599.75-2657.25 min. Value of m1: -0.115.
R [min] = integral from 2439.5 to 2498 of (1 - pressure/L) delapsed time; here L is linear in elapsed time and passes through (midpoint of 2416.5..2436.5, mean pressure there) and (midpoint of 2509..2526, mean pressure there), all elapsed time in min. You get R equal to 6.3 min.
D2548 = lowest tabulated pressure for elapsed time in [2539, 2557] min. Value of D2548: 1.99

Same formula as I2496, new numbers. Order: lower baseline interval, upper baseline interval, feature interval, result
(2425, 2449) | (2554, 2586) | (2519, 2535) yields -0.09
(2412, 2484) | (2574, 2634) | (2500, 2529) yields -0.05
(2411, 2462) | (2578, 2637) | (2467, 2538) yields 0.05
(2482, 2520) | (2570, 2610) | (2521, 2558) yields -0.14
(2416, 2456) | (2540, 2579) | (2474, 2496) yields 0.26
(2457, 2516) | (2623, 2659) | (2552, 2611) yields -0.10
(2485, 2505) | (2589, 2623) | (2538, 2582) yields -0.23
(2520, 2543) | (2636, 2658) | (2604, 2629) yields 0.04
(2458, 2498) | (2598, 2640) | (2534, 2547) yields -0.16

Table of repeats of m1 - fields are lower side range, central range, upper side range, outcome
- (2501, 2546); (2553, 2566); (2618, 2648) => -0.05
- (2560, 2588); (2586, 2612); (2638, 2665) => 0.04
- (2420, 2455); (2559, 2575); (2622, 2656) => -0.17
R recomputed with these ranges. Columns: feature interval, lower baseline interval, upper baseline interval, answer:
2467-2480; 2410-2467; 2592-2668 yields -0.52 min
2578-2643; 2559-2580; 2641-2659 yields 3.22 min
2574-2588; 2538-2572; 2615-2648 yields -0.46 min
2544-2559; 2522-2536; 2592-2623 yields -0.42 min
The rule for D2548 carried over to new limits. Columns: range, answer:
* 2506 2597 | 1.8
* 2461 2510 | 0.936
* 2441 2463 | 1.34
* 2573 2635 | 1.6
